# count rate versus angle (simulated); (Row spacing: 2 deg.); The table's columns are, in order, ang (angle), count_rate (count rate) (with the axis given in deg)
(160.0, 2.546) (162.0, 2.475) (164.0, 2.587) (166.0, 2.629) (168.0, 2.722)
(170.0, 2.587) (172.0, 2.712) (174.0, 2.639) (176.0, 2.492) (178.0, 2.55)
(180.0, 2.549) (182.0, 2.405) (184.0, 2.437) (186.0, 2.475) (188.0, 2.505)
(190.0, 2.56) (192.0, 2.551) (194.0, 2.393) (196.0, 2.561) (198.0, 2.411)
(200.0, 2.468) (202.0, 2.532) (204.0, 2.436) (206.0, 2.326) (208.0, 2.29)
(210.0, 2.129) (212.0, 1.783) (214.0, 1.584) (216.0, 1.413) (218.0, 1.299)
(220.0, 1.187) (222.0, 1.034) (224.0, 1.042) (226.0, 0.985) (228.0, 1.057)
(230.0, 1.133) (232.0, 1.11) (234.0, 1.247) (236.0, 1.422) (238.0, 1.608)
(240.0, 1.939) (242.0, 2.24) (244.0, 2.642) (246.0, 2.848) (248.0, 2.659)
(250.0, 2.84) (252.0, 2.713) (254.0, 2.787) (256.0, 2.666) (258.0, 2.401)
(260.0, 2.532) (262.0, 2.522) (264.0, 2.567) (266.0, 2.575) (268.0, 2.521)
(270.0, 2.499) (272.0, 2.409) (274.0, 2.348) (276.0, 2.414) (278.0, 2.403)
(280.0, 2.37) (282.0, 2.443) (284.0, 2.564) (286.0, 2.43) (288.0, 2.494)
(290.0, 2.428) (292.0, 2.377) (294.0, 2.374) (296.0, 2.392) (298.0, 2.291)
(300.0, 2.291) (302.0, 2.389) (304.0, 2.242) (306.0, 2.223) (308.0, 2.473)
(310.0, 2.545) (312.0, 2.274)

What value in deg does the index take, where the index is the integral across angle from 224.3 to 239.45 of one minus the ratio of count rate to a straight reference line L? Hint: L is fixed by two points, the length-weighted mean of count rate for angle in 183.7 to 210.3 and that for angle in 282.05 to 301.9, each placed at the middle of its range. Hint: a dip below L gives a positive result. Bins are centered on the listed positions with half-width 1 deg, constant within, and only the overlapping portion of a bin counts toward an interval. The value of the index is 7.44 deg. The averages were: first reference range 2.44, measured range 1.24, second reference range 2.41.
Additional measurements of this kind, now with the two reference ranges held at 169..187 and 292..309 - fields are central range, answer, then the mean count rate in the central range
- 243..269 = -2.44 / 2.64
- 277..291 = -0.49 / 2.45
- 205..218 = 3.20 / 1.87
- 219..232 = 7.32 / 1.08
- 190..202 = 0.10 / 2.49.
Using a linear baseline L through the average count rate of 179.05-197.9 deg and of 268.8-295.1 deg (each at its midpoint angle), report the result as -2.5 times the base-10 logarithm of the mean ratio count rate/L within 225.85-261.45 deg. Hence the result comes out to 0.18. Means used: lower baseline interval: 2.49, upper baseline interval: 2.43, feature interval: 2.08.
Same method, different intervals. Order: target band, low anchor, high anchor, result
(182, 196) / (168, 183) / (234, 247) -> -0.010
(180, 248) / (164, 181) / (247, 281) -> 0.298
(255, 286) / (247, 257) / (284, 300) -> 0.042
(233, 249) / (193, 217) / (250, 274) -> 0.174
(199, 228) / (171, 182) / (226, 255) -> 0.289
